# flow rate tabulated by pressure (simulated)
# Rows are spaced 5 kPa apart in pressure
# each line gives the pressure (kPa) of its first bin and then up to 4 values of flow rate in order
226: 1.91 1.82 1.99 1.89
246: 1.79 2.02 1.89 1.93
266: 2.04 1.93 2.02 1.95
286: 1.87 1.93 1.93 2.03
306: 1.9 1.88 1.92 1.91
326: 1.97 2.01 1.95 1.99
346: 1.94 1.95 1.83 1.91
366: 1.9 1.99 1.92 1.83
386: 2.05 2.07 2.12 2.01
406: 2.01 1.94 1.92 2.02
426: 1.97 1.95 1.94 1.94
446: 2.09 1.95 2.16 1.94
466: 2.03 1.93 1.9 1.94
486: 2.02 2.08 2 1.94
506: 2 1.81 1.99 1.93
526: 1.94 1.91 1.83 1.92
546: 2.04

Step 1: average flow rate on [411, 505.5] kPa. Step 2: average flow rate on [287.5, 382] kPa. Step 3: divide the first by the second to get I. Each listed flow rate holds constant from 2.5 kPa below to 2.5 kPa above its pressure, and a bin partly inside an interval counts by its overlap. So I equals 1.0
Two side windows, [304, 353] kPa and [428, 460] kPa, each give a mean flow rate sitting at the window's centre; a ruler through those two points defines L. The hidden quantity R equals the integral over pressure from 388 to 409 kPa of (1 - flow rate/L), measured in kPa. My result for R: -0.8 kPa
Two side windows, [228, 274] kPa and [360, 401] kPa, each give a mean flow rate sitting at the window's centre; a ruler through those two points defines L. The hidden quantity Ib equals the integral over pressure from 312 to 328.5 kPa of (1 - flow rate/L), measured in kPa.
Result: 0.2 kPa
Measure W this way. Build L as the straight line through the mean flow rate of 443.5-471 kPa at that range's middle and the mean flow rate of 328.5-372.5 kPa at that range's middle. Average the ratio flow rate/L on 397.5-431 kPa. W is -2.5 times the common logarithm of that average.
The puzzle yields 0.005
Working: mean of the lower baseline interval 1.94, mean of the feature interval 1.98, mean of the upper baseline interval 2.02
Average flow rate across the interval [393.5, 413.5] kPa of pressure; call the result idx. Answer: 2.02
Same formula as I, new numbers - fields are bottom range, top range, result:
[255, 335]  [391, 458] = 1.03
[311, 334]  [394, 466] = 1.03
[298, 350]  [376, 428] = 1.02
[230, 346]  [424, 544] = 1.01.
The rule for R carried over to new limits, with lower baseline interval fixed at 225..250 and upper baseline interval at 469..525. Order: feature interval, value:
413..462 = -1.2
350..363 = 0.2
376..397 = -0.8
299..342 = -0.9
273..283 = -0.5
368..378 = -0.2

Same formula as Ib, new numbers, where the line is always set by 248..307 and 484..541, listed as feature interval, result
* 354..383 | 0.8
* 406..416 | 0.0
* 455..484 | -0.4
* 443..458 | -0.8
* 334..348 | -0.1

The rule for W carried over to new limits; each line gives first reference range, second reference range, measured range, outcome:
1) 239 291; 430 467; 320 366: 0.01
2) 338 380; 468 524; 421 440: -0.01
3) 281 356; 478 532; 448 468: -0.04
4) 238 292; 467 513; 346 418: -0.01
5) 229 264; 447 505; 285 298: 0.01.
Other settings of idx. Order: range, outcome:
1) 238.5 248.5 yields 1.84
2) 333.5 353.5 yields 1.96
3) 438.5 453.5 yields 1.99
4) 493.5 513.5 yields 1.94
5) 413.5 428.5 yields 1.97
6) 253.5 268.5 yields 1.95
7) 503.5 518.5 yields 1.93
